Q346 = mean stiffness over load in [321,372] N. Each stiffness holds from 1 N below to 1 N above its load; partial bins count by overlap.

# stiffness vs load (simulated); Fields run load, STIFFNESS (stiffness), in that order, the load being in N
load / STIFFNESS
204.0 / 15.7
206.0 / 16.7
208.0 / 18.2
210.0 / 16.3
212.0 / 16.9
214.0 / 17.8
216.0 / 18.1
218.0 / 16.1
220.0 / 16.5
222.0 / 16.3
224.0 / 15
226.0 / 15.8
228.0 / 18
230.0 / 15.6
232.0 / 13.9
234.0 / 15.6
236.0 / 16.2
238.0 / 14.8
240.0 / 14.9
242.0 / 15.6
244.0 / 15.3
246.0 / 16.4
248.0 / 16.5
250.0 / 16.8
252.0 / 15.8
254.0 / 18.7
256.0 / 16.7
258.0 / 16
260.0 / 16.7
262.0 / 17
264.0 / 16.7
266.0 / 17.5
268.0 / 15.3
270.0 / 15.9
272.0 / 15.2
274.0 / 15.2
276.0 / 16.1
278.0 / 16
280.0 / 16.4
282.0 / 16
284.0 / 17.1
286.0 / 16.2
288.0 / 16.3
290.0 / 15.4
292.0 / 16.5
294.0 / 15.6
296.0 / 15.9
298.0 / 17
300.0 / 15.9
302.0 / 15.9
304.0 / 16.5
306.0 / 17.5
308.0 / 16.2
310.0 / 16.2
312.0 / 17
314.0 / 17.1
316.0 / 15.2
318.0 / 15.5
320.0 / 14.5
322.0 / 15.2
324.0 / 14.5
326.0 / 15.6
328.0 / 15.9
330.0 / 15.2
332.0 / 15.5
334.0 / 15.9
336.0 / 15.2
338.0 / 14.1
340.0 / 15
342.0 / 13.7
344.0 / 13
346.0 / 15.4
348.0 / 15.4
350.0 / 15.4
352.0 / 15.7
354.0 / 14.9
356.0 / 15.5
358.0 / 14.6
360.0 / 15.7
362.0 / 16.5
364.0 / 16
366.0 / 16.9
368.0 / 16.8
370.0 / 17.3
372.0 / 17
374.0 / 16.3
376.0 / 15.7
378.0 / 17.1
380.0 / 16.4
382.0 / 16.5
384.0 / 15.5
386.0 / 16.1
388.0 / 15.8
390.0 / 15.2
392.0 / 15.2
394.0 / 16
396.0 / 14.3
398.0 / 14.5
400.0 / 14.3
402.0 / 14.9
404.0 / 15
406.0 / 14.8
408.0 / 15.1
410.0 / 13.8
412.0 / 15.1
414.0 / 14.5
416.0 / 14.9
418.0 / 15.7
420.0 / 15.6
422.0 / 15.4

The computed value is 15.4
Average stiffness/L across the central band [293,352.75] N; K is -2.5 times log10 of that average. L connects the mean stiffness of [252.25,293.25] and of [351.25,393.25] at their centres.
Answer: 0.04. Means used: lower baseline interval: 16.3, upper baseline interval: 16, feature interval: 15.6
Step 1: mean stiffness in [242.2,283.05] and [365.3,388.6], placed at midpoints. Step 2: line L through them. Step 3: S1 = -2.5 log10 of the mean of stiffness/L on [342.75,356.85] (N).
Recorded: 0.10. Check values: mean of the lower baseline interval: 16.3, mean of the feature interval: 15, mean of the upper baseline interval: 16.5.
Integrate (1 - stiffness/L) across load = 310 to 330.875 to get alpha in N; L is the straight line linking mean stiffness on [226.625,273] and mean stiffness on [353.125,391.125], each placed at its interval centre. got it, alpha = 0.7 N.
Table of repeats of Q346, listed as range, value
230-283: 16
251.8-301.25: 16.3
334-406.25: 15.5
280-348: 15.7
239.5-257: 16.3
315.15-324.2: 15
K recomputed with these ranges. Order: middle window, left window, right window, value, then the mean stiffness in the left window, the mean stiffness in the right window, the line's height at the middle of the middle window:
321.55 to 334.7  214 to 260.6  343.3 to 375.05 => 0.03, 16.2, 15.8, 15.9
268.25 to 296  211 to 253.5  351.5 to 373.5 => 0.01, 16.1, 16.1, 16.1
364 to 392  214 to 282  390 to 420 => -0.08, 16.2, 14.9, 15.1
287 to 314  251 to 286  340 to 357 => -0.04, 16.4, 14.9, 15.8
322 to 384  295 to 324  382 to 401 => 0.00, 16.1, 15.3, 15.6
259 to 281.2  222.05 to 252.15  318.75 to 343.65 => -0.05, 15.8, 15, 15.5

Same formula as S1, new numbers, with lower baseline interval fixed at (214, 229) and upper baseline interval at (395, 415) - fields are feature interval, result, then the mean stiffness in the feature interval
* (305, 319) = -0.05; 16.4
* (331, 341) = 0.02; 15.1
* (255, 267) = -0.04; 16.8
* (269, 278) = 0.03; 15.6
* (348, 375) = -0.06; 16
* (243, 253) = 0.01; 16.2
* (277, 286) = -0.03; 16.4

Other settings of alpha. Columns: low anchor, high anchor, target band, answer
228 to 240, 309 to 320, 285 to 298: -0.16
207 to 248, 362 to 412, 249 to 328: -0.89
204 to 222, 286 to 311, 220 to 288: 2.06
